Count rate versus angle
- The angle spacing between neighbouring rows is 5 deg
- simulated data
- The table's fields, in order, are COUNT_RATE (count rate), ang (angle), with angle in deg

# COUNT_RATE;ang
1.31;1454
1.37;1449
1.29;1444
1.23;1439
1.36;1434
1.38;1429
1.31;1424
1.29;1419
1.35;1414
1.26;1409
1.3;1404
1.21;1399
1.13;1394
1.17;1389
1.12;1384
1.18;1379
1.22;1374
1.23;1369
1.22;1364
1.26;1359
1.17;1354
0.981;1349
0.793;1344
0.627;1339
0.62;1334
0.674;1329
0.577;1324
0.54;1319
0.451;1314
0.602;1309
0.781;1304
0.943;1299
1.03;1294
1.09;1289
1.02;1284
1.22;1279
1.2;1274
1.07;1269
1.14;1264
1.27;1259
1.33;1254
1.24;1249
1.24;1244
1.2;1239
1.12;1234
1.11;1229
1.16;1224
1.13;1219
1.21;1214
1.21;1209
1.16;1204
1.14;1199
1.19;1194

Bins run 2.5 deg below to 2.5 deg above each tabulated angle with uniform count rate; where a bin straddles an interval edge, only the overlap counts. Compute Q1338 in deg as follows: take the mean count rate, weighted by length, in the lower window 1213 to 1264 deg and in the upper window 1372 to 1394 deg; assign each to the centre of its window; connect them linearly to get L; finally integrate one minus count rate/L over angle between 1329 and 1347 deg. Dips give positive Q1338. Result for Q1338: 7.5 deg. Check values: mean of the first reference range 1.2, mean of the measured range 0.688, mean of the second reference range 1.17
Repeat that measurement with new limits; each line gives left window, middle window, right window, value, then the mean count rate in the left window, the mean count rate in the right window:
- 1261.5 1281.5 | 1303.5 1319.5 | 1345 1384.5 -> 8.0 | 1.16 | 1.16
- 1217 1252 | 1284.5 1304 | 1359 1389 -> 3.2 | 1.17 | 1.2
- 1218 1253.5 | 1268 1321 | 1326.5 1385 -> 9.5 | 1.18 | 1.01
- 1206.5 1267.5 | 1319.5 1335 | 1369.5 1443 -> 7.7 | 1.19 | 1.25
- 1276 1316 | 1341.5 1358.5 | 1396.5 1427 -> 1.1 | 0.901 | 1.29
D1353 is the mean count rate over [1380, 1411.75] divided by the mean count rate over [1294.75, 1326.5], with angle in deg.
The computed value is 1.79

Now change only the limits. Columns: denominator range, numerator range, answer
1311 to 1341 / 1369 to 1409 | 2.06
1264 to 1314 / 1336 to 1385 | 1.10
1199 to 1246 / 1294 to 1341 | 0.57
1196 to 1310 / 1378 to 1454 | 1.13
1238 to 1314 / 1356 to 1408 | 1.13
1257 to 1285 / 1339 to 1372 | 0.93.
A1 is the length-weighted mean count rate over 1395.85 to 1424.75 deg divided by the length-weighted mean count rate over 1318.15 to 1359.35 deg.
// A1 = 1.62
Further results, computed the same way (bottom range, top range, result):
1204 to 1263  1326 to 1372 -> 0.79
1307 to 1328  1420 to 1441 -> 2.40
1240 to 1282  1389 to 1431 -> 1.05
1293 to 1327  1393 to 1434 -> 1.87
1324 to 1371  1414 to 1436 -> 1.44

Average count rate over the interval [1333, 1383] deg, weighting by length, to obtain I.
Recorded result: 1.05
